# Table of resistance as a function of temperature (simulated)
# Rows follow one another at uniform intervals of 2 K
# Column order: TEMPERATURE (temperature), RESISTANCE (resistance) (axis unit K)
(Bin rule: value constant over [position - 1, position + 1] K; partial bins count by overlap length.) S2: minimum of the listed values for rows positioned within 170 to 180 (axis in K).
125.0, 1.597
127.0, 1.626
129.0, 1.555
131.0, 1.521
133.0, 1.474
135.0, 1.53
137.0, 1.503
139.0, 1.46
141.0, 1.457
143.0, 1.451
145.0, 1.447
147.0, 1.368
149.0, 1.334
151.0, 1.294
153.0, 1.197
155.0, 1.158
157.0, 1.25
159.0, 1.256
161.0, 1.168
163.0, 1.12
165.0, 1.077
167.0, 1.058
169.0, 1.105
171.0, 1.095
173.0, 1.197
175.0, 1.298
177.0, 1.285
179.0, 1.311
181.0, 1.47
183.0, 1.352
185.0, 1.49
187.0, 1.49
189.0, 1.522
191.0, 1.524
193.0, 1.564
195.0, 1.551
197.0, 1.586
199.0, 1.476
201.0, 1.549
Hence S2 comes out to 1.095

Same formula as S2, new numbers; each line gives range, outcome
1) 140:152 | 1.294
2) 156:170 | 1.058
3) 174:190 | 1.285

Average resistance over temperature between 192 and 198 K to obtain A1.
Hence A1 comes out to 1.57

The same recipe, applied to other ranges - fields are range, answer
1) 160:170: 1.11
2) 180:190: 1.46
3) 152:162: 1.21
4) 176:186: 1.38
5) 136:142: 1.47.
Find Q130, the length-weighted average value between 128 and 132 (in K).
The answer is 1.54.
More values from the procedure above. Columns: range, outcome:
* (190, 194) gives 1.54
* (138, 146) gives 1.45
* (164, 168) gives 1.07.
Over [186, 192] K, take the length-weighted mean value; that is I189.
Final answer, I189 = 1.51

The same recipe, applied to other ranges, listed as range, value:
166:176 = 1.15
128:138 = 1.52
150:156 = 1.22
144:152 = 1.36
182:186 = 1.42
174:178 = 1.29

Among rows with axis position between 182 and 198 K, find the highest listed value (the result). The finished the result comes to 1.586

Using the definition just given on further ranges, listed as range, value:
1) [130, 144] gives 1.53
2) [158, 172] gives 1.256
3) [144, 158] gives 1.447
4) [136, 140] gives 1.503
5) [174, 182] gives 1.47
